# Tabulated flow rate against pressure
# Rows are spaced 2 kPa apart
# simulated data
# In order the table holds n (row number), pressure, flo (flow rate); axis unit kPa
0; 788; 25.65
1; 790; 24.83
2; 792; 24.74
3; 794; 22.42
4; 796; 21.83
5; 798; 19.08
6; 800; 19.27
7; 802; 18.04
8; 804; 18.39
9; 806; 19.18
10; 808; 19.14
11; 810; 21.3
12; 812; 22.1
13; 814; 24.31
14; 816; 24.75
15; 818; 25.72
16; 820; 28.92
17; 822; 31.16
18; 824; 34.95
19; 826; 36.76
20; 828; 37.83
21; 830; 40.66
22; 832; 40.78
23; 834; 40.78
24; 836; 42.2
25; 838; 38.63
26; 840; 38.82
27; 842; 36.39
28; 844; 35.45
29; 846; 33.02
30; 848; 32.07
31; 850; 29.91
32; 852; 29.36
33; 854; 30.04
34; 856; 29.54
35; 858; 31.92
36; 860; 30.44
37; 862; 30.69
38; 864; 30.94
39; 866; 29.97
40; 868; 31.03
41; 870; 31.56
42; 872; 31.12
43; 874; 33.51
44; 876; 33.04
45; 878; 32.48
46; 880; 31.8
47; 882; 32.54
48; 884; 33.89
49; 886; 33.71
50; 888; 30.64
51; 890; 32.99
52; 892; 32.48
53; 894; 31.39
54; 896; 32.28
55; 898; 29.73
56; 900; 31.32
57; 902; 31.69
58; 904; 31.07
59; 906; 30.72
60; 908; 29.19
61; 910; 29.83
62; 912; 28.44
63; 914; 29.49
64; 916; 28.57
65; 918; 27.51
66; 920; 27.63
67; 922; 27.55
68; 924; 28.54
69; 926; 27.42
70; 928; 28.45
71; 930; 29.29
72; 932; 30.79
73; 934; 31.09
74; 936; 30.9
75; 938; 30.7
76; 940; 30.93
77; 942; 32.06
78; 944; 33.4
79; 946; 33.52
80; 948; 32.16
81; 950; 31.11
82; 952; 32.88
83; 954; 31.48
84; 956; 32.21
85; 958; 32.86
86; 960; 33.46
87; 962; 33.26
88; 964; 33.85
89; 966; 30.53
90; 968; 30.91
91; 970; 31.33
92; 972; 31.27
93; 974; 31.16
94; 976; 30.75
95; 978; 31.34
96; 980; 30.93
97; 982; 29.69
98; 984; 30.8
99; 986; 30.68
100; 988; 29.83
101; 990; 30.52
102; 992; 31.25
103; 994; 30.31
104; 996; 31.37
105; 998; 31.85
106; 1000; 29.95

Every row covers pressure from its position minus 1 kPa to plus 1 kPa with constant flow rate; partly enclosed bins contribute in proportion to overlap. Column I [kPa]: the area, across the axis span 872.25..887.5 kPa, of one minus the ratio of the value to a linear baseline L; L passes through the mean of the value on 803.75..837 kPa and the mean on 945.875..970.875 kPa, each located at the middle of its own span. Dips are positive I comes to -0.86 kPa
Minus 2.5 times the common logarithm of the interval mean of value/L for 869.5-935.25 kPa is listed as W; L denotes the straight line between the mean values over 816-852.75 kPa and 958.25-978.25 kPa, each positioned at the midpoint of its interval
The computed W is 0.09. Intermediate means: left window 34.9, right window 31.8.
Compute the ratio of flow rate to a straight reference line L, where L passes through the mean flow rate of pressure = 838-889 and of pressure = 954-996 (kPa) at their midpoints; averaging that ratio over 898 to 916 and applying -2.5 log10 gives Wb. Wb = 0.06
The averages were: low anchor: 32.3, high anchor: 31.4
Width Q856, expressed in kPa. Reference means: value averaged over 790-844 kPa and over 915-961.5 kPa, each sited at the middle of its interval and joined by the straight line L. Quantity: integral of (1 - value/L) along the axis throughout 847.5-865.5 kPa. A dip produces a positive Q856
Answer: -0.7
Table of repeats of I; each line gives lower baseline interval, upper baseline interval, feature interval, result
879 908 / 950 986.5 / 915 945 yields 1.9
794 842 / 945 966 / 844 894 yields -2.3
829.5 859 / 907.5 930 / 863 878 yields 0.5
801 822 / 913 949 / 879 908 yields -4.3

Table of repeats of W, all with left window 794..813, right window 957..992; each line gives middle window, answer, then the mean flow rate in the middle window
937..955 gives -0.09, 32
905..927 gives -0.05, 28.6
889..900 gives -0.22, 31.7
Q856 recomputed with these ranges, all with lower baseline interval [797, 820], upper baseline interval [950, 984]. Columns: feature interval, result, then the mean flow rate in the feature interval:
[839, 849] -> -4.9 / 35.1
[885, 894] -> -1.9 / 32.3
